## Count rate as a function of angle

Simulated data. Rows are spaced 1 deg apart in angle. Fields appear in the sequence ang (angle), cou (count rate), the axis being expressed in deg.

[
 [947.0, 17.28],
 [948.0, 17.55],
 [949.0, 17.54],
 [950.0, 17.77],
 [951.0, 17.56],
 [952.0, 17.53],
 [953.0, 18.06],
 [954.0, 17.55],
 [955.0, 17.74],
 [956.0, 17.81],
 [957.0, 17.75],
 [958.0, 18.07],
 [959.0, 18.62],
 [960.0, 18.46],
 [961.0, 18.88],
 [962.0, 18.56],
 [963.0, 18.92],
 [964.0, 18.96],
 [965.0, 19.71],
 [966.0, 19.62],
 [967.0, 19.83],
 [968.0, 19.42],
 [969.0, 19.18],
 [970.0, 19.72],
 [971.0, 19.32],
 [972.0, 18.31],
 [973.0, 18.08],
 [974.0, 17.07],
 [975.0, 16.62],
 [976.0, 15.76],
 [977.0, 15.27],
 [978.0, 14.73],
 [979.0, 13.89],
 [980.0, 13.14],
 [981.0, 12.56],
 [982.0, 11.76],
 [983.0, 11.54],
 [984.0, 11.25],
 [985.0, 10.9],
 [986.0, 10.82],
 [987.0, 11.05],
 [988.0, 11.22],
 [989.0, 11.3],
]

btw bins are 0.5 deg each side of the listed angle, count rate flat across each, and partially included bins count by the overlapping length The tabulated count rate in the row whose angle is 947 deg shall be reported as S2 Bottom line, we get 17.28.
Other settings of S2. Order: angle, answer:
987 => 11.05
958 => 18.07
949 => 17.54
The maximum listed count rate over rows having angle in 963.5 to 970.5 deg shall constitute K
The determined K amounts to 19.83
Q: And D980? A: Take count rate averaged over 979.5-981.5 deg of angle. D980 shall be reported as 12.9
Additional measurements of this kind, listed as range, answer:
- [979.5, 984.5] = 12.1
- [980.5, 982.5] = 12.2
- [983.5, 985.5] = 11.1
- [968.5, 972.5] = 19.1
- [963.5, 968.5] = 19.5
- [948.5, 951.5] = 17.6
